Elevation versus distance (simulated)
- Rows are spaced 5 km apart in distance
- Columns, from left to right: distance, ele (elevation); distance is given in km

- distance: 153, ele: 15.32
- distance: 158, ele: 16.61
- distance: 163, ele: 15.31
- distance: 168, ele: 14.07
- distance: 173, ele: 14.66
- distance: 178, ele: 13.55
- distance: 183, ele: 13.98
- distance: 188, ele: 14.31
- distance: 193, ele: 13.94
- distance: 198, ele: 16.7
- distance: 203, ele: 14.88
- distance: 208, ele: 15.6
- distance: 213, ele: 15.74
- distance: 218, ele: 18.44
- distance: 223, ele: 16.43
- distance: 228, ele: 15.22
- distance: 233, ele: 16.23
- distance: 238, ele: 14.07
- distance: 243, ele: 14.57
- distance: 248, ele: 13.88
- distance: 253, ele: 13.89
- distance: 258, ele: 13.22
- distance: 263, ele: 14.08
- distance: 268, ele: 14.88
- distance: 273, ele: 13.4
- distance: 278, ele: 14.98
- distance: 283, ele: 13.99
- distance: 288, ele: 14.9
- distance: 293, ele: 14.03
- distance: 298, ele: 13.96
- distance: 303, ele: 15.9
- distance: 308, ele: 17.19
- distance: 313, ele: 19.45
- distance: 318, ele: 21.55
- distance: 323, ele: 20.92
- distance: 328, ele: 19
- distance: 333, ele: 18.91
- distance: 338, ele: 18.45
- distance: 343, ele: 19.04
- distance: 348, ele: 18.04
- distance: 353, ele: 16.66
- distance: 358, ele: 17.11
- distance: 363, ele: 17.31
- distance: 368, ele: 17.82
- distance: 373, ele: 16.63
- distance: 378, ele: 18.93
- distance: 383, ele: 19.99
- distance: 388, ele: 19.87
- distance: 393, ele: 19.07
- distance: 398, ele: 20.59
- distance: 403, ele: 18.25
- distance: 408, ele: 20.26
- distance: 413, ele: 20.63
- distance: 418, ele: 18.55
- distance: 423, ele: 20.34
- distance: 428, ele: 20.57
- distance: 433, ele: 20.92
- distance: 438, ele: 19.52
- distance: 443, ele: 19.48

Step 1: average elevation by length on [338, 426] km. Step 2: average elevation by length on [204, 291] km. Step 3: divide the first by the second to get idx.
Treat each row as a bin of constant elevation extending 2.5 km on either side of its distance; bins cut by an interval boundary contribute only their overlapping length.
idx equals 1.26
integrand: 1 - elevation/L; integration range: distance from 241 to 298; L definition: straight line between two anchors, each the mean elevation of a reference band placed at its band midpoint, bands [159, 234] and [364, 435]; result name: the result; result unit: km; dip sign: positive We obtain 8.9 km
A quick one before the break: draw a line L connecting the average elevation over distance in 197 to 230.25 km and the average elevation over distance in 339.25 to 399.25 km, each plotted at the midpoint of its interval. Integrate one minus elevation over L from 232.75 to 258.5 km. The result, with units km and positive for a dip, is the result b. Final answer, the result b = 3.7 km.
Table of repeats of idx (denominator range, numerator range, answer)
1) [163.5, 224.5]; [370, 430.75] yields 1.28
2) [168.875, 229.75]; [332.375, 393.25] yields 1.20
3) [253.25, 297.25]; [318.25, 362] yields 1.32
